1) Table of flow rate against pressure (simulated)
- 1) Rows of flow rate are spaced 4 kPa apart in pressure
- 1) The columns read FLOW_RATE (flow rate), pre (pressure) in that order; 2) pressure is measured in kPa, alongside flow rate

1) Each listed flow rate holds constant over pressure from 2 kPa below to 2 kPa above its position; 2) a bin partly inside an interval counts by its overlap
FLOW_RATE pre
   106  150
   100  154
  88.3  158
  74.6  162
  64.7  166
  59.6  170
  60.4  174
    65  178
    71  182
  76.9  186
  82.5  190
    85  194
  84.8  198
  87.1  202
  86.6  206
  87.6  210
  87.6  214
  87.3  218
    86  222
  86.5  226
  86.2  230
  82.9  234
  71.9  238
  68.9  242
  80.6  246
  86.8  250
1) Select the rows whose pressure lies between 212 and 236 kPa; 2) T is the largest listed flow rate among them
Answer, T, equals 87.6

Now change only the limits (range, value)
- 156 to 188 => 88.3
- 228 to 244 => 86.2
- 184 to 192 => 82.5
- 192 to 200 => 85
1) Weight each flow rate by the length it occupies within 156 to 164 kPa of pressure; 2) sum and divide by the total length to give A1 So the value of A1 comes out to 81.4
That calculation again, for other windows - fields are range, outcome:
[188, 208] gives 85.2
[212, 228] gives 86.8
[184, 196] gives 81.5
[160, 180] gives 64.9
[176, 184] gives 68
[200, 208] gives 86.8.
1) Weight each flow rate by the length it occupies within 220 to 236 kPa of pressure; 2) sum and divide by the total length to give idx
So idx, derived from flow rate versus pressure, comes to 85.4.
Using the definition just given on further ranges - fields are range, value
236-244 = 70.4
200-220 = 87.2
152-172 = 77.4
